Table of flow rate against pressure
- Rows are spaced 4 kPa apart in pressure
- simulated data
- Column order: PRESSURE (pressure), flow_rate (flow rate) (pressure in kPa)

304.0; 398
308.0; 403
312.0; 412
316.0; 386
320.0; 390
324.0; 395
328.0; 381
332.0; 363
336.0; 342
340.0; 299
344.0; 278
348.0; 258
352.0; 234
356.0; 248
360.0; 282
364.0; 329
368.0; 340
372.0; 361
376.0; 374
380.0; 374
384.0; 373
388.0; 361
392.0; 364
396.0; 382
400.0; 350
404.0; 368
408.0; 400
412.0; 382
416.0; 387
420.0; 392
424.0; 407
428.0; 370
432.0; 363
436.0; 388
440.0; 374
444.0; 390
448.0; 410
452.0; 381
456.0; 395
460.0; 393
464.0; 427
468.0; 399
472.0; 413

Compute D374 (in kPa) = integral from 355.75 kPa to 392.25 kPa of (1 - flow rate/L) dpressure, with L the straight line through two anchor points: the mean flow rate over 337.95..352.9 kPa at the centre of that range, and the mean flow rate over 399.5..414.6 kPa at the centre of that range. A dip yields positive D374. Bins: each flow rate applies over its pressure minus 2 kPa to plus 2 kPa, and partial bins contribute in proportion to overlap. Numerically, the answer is -2.6 kPa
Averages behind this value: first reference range 270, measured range 344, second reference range 378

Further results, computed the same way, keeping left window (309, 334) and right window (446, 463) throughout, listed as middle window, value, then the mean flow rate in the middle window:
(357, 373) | 2.87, 321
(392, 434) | 1.57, 379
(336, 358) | 6.74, 271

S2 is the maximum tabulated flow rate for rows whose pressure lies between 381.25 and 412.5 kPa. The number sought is 400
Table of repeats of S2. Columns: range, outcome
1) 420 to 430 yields 407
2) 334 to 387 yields 374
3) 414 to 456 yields 410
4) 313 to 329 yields 395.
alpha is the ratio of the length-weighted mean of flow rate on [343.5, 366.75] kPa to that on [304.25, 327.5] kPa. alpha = 0.69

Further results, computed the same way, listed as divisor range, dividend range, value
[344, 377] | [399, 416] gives 1.26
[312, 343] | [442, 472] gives 1.10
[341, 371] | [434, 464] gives 1.38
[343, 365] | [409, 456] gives 1.44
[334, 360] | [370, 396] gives 1.33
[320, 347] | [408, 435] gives 1.12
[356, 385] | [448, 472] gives 1.18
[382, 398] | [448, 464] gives 1.07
